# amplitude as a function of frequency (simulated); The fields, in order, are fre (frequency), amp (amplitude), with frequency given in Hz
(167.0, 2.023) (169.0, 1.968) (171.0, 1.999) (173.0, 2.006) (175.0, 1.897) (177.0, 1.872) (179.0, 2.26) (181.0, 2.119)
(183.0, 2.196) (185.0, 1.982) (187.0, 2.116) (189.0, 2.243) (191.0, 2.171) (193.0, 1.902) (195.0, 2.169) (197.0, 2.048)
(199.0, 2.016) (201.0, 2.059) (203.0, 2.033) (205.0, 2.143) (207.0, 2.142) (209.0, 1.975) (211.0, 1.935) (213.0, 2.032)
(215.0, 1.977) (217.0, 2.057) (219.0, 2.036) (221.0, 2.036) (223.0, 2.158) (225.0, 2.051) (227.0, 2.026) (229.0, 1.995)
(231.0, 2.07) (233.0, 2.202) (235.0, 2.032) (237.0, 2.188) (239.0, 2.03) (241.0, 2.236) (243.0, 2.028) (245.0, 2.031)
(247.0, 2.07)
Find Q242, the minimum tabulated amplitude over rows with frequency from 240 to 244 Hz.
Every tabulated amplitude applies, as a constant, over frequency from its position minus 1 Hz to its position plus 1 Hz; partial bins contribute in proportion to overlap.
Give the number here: 2.028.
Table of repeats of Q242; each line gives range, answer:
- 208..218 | 1.935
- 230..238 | 2.032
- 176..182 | 1.872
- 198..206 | 2.016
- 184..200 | 1.902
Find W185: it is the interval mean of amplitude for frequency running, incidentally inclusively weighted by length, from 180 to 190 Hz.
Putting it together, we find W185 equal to 2.13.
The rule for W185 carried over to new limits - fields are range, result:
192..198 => 2.04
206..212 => 2.02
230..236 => 2.1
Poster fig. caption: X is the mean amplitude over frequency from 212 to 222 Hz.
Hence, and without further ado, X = 2.03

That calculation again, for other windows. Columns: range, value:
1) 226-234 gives 2.07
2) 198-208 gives 2.08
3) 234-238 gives 2.11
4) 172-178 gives 1.93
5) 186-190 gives 2.18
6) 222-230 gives 2.06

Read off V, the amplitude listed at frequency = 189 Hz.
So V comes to 2.243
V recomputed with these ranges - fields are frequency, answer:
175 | 1.897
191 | 2.171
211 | 1.935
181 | 2.119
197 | 2.048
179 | 2.26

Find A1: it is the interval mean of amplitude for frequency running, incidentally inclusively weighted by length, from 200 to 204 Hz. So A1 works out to 2.05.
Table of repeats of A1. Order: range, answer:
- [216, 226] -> 2.07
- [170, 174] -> 2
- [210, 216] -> 1.98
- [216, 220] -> 2.05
